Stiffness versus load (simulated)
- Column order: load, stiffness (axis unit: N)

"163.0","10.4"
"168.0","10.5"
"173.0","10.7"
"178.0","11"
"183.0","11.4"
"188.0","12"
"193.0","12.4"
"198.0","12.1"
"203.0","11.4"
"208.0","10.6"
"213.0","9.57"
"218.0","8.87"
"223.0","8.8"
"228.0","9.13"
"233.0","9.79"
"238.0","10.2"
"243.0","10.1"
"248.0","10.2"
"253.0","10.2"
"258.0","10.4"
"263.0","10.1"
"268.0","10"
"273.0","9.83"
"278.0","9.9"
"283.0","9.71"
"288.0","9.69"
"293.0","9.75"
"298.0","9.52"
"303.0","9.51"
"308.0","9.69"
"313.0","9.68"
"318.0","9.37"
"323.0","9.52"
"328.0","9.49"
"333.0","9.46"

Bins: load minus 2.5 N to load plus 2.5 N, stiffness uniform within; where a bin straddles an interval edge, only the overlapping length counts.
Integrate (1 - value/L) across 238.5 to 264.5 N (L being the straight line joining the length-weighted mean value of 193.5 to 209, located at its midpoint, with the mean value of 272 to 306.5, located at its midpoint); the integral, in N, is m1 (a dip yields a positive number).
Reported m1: 0.73 N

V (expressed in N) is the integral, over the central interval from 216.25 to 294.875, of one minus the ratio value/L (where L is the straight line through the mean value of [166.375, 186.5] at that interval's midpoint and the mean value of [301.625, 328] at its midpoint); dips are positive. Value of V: 2.70 N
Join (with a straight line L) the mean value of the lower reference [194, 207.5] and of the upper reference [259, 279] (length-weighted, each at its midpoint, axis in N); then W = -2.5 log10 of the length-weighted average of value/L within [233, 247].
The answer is 0.06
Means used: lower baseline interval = 11.7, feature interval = 10.1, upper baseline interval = 10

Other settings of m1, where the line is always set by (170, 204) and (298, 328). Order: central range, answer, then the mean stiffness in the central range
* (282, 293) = 0.27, 9.71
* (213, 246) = 4.17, 9.5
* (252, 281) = 0.66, 10.1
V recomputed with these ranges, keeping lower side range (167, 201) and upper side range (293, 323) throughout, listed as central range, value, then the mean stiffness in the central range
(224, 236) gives 1.5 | 9.41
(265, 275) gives 0.2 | 9.93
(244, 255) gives 0.3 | 10.2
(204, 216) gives 1.0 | 10.2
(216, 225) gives 1.7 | 8.84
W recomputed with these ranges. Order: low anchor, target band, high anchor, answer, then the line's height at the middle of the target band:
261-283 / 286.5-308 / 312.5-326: 0.01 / 9.7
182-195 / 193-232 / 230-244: 0.08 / 11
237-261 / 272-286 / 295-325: 0.01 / 9.89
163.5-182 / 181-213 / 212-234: -0.15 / 9.99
